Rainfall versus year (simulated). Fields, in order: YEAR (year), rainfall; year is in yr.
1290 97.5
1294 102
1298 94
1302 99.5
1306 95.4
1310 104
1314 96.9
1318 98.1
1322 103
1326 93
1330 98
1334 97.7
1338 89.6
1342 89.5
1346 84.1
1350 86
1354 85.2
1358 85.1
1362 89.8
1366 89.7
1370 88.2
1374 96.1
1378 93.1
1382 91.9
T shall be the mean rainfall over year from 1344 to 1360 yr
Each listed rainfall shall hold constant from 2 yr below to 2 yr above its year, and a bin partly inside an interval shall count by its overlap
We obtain 85.1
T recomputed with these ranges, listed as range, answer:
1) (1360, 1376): 91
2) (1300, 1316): 99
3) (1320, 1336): 97.9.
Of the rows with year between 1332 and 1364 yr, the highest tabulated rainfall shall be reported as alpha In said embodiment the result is 97.7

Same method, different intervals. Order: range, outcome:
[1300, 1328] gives 104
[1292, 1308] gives 102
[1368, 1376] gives 96.1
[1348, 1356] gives 86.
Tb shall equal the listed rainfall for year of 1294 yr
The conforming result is 102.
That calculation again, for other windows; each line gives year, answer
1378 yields 93.1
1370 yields 88.2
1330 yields 98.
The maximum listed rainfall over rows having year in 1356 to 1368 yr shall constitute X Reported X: 89.8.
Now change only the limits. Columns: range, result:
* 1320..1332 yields 103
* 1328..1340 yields 98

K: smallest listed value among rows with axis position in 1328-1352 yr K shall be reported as 84.1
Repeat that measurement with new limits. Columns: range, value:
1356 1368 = 85.1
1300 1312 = 95.4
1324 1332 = 93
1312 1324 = 96.9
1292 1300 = 94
